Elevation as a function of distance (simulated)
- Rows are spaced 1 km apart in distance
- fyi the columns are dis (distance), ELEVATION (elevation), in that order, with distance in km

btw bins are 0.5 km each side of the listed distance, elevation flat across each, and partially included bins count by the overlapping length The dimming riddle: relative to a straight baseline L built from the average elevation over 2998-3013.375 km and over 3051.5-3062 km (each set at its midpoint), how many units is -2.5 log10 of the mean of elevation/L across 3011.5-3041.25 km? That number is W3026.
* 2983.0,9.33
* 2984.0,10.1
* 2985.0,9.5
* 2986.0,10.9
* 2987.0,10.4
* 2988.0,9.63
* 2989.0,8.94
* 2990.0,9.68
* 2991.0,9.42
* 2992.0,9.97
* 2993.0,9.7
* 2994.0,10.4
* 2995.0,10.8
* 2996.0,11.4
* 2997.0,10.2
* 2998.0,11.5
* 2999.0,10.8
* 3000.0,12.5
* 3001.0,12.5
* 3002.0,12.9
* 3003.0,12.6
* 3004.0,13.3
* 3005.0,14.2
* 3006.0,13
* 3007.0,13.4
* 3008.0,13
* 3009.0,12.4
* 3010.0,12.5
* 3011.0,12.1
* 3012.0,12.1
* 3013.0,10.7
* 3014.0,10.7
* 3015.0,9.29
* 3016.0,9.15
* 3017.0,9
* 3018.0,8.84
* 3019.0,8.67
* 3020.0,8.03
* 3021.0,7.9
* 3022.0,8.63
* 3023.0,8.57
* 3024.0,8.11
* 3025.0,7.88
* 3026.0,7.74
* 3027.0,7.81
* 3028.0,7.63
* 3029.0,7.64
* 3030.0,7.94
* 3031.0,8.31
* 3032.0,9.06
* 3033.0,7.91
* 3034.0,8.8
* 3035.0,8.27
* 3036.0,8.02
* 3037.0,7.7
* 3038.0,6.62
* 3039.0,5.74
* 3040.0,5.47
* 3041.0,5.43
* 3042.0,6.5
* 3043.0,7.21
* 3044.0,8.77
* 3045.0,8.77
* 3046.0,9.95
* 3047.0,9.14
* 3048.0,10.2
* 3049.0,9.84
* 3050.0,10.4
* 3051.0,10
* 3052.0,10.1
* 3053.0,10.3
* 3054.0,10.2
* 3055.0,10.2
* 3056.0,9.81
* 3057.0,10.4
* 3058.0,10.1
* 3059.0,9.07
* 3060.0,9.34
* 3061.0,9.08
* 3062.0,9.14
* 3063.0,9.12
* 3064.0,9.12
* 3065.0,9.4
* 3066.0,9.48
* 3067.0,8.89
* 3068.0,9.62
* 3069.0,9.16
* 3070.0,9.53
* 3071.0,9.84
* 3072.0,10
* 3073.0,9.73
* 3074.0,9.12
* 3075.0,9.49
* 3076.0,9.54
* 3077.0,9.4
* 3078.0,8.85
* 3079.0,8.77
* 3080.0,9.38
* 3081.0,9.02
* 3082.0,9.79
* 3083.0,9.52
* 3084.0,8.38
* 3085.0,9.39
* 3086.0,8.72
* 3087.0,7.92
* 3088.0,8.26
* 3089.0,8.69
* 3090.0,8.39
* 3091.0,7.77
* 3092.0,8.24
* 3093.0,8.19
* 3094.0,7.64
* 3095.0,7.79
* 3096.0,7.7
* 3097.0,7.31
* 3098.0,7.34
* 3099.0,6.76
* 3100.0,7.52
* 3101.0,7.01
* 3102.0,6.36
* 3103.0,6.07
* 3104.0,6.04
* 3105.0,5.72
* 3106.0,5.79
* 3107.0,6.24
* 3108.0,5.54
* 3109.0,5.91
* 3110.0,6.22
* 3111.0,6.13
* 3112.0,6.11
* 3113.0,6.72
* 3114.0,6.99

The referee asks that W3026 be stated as 0.35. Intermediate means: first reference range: 12.5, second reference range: 9.83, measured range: 8.28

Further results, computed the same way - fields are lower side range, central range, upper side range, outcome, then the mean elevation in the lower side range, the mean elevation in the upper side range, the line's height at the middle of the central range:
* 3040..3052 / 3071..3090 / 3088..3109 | -0.19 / 8.67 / 7.1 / 7.64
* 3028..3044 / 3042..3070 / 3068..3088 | -0.15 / 7.43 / 9.22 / 8.28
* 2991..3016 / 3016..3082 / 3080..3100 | 0.11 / 11.6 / 8.26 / 9.87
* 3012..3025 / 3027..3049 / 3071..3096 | 0.14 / 9.04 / 8.83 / 8.98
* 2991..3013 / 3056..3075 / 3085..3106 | -0.07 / 11.9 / 7.48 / 8.89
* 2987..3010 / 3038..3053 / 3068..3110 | 0.15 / 11.5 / 8.09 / 9.71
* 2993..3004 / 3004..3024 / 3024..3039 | -0.08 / 11.6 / 7.88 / 9.83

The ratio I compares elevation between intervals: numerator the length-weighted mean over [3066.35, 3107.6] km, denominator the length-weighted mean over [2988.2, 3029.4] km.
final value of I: 0.80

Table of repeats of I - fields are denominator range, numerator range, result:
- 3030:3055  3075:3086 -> 1.09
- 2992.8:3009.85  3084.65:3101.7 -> 0.65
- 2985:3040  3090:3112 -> 0.69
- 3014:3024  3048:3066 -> 1.11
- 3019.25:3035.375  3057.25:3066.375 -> 1.15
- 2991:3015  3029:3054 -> 0.71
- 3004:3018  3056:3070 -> 0.81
